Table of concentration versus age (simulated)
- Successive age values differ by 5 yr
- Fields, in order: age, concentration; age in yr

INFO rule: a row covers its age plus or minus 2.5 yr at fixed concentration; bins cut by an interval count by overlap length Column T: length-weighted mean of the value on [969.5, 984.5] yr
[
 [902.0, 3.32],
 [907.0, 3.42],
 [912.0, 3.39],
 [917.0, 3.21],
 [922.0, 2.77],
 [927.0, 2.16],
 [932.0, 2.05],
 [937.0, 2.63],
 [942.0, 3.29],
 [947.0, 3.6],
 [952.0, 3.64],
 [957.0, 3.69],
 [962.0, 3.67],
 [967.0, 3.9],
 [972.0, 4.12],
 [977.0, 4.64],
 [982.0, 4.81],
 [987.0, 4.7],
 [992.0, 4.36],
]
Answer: 4.52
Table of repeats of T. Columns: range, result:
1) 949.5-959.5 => 3.67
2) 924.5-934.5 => 2.1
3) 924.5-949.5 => 2.75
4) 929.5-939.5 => 2.34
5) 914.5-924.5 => 2.99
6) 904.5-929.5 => 2.99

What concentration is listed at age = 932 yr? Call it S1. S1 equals 2.05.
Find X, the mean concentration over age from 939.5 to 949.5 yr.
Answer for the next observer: 3.45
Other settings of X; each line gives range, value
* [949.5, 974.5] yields 3.8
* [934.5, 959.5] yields 3.37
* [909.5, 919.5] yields 3.3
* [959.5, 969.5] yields 3.79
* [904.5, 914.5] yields 3.4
